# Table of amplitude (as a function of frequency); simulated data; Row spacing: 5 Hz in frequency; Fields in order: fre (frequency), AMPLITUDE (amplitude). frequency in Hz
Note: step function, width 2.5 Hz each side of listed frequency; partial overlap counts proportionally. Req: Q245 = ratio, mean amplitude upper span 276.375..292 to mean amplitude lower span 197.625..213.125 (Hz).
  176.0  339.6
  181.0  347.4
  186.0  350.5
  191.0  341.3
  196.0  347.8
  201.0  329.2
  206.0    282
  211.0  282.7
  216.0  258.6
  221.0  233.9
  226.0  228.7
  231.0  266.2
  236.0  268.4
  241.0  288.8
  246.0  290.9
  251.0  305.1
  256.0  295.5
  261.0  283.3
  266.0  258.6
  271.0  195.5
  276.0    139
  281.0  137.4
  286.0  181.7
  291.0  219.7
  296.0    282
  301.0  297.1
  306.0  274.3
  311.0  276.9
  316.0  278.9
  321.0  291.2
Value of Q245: 0.57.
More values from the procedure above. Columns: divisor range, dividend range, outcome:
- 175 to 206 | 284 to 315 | 0.76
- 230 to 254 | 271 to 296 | 0.64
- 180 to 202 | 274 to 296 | 0.53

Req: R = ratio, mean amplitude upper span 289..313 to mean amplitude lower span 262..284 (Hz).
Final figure 1.43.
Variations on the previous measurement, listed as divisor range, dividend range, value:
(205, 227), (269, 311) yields 0.85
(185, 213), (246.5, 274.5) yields 0.82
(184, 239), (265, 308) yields 0.76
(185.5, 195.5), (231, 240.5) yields 0.79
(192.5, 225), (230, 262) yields 1.00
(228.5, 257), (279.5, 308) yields 0.82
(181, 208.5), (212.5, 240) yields 0.77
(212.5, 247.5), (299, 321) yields 1.08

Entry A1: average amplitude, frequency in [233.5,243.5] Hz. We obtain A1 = 279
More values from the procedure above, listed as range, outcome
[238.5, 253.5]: 295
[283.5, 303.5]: 245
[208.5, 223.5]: 258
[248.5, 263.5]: 295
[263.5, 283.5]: 183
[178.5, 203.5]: 343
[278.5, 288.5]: 160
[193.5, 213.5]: 310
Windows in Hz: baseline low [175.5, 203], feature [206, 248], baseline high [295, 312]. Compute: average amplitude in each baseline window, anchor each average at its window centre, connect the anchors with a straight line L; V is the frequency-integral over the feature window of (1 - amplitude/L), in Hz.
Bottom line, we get 7.48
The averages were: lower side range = 343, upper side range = 283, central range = 265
